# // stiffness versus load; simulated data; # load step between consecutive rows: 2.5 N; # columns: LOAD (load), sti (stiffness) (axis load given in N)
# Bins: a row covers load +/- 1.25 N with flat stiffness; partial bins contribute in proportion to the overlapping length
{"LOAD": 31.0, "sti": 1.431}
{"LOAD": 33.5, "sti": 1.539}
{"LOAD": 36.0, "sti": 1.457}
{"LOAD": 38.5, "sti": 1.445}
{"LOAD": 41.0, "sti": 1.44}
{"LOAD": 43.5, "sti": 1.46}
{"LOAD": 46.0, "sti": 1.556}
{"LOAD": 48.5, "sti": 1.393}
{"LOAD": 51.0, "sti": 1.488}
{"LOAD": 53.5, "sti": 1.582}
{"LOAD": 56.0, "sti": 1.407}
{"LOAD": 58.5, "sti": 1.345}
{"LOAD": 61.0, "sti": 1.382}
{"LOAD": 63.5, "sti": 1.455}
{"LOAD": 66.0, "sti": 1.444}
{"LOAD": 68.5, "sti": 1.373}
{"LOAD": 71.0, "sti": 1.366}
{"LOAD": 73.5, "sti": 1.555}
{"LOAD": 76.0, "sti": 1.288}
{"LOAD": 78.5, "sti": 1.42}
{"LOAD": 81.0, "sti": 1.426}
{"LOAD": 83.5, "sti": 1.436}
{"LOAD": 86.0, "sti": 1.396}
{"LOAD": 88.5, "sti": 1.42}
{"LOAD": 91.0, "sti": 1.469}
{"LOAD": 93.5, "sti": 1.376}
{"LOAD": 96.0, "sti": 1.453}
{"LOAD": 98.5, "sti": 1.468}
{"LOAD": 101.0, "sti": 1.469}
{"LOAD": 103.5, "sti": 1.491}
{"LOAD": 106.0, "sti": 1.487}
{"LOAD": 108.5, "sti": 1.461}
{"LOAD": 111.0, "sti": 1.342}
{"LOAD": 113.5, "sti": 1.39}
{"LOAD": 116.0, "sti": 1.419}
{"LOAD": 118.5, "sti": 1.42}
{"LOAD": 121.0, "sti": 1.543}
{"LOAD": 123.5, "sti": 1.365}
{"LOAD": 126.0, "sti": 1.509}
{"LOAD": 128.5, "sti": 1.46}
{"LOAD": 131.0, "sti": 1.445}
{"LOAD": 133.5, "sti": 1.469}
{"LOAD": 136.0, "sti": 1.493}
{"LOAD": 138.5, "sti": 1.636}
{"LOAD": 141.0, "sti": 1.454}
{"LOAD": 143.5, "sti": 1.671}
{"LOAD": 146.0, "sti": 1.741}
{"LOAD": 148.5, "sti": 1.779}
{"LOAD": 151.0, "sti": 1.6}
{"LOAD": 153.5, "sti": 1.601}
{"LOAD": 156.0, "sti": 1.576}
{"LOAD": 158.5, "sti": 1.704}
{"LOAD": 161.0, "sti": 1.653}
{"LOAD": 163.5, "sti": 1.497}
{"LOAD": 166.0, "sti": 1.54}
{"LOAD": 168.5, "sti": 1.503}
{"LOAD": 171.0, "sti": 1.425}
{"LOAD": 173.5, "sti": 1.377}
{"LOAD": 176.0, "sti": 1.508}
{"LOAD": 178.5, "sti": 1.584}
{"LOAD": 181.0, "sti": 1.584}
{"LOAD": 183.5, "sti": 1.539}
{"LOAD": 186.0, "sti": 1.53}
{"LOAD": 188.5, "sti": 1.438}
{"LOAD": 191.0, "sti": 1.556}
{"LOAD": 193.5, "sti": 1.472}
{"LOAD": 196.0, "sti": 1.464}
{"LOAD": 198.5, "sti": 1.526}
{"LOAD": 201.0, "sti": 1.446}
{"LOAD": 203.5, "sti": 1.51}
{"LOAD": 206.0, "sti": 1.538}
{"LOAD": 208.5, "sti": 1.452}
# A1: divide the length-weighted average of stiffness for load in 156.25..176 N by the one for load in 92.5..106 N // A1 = 1.05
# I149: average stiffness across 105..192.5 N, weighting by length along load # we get 1.52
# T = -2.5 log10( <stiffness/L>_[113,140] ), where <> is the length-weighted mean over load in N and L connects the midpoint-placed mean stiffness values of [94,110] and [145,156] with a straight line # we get 0.07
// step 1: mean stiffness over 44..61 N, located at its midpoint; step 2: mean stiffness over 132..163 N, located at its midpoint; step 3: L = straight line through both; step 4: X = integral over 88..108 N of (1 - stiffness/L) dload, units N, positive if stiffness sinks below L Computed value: 0.97 N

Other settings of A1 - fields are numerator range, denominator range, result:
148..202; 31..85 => 1.07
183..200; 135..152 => 0.92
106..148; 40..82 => 1.04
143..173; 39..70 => 1.11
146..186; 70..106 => 1.09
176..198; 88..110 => 1.05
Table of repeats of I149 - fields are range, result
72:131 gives 1.44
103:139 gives 1.46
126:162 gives 1.59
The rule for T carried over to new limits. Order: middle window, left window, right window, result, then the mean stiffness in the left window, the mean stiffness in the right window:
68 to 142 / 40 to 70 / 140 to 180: 0.05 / 1.44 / 1.58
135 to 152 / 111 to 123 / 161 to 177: -0.12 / 1.43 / 1.49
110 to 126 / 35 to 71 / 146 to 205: 0.06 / 1.44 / 1.54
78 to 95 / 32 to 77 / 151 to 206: 0.03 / 1.44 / 1.53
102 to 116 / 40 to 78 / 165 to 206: 0.02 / 1.44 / 1.5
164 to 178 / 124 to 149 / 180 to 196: 0.04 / 1.55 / 1.51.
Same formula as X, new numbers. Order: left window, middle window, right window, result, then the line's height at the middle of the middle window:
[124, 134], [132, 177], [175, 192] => -2.2 N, 1.5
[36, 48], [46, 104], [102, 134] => 1.0 N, 1.46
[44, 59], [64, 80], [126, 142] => 0.7 N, 1.47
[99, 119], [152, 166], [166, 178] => -1.3 N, 1.46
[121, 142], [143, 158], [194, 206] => -1.8 N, 1.49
